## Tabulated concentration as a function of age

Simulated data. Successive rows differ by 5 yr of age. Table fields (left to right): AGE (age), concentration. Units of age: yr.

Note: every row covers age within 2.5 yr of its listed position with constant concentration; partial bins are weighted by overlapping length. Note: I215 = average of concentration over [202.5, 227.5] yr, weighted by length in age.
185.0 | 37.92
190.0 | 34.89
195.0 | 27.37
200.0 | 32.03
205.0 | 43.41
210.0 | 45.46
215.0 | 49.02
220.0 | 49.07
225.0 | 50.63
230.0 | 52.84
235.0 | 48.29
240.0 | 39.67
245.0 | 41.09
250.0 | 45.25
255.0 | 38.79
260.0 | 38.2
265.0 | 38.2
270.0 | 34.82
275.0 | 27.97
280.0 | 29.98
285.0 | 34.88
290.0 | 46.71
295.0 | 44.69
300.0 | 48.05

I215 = 47.5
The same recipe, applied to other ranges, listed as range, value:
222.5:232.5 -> 51.7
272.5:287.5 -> 30.9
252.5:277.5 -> 35.6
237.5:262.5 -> 40.6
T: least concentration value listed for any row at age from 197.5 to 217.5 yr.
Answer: 32.03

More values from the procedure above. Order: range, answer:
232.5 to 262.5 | 38.2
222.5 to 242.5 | 39.67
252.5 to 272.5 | 34.82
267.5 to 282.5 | 27.97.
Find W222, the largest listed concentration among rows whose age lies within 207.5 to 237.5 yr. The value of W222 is 52.84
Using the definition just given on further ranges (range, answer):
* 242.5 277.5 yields 45.25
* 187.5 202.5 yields 34.89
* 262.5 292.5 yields 46.71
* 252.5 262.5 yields 38.79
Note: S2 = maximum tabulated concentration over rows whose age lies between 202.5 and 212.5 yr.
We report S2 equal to 45.46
